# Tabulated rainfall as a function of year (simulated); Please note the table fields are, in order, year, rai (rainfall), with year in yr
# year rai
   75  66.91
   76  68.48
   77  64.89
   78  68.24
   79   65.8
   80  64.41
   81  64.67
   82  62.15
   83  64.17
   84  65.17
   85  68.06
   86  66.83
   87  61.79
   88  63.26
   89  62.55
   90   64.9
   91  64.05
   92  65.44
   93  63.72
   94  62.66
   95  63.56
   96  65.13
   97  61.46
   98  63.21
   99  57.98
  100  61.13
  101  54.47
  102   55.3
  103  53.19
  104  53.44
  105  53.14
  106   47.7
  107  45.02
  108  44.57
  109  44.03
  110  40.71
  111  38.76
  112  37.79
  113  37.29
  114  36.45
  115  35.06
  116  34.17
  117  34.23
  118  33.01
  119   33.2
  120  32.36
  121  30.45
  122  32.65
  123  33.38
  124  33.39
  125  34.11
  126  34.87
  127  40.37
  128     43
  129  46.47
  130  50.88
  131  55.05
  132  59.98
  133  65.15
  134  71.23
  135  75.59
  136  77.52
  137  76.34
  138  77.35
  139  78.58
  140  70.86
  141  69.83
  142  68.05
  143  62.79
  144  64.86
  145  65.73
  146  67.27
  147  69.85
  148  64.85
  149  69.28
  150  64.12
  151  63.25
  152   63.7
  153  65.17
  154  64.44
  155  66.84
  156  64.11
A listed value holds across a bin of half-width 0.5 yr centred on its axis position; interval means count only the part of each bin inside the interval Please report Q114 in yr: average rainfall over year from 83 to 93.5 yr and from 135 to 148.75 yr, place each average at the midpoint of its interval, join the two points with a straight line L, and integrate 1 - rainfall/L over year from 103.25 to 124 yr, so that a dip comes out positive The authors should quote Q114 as 8.7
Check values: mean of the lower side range 64.6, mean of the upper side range 70.5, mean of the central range 38.9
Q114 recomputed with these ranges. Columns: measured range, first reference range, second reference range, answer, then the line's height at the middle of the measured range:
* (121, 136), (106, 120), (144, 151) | 0.9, 50.9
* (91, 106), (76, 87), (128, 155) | 1.4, 65.6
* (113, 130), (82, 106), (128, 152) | 7.5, 64.2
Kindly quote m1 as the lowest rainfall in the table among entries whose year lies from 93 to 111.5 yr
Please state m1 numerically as 38.76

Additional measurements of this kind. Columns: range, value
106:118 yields 33.01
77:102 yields 54.47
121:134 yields 30.45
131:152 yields 55.05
